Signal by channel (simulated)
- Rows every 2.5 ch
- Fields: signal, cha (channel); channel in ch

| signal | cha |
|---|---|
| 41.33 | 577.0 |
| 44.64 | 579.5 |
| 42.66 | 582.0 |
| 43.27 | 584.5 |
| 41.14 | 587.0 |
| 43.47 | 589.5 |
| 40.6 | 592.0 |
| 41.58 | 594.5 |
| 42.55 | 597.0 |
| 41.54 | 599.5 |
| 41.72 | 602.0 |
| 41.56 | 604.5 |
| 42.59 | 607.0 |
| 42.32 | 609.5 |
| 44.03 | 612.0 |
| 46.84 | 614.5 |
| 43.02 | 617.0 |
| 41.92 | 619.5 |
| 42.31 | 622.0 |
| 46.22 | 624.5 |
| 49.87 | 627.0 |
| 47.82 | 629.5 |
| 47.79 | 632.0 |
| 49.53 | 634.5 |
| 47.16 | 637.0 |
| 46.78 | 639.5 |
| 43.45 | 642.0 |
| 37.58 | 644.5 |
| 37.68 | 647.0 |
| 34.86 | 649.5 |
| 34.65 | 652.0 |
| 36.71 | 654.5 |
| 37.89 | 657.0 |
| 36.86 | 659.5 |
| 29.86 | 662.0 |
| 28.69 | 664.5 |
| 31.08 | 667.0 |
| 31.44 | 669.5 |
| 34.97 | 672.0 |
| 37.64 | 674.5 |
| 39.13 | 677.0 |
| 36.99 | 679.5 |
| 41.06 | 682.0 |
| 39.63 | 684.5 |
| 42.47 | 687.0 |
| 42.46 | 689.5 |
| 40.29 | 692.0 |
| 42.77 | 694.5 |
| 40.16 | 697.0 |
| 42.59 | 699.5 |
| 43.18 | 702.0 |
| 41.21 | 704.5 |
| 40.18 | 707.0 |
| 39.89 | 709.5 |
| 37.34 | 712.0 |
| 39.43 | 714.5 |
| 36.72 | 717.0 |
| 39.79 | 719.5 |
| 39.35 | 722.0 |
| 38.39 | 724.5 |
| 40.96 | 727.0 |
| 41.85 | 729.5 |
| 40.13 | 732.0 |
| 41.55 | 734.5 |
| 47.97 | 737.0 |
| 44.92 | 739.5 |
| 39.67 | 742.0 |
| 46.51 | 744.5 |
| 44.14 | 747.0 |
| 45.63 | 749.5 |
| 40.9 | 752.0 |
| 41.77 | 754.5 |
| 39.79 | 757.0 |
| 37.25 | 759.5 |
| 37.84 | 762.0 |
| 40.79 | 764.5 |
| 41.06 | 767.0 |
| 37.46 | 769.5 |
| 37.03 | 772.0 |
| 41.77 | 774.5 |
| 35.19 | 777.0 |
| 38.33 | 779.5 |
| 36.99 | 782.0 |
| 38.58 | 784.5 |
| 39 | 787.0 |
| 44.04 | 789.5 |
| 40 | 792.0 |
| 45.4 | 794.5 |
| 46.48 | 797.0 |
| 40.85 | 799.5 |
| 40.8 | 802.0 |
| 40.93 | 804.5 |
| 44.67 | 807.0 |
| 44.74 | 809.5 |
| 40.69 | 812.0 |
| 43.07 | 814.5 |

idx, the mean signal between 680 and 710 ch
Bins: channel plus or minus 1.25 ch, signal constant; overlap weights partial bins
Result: 41.3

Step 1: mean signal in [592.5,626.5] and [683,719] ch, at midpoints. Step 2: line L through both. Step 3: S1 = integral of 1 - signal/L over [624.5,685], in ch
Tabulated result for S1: 3.8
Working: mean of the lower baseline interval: 43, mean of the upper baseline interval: 40.6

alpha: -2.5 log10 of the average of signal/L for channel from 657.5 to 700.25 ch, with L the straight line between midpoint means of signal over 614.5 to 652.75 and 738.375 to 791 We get 0.14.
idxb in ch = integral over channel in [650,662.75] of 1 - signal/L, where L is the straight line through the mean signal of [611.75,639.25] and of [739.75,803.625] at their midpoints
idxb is 2.7 ch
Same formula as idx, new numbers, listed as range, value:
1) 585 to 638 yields 44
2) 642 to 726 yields 38.1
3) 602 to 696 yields 40.5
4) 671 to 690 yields 39.2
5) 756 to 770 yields 39.1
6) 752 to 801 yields 40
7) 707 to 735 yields 39.6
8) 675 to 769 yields 40.9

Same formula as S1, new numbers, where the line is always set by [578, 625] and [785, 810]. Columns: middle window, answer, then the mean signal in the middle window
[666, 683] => 2.6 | 36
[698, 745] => 1.7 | 41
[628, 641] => -1.5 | 47.8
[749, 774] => 1.6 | 39.8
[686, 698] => 0.3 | 41.6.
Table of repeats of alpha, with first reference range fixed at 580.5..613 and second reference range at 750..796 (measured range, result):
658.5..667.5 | 0.29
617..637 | -0.11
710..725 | 0.05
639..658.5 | 0.09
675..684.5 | 0.06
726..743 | -0.06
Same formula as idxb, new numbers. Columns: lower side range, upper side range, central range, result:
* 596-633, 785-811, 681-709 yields 1.3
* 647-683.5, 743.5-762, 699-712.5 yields -0.9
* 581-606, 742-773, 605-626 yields -0.9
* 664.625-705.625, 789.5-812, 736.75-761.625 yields -0.8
